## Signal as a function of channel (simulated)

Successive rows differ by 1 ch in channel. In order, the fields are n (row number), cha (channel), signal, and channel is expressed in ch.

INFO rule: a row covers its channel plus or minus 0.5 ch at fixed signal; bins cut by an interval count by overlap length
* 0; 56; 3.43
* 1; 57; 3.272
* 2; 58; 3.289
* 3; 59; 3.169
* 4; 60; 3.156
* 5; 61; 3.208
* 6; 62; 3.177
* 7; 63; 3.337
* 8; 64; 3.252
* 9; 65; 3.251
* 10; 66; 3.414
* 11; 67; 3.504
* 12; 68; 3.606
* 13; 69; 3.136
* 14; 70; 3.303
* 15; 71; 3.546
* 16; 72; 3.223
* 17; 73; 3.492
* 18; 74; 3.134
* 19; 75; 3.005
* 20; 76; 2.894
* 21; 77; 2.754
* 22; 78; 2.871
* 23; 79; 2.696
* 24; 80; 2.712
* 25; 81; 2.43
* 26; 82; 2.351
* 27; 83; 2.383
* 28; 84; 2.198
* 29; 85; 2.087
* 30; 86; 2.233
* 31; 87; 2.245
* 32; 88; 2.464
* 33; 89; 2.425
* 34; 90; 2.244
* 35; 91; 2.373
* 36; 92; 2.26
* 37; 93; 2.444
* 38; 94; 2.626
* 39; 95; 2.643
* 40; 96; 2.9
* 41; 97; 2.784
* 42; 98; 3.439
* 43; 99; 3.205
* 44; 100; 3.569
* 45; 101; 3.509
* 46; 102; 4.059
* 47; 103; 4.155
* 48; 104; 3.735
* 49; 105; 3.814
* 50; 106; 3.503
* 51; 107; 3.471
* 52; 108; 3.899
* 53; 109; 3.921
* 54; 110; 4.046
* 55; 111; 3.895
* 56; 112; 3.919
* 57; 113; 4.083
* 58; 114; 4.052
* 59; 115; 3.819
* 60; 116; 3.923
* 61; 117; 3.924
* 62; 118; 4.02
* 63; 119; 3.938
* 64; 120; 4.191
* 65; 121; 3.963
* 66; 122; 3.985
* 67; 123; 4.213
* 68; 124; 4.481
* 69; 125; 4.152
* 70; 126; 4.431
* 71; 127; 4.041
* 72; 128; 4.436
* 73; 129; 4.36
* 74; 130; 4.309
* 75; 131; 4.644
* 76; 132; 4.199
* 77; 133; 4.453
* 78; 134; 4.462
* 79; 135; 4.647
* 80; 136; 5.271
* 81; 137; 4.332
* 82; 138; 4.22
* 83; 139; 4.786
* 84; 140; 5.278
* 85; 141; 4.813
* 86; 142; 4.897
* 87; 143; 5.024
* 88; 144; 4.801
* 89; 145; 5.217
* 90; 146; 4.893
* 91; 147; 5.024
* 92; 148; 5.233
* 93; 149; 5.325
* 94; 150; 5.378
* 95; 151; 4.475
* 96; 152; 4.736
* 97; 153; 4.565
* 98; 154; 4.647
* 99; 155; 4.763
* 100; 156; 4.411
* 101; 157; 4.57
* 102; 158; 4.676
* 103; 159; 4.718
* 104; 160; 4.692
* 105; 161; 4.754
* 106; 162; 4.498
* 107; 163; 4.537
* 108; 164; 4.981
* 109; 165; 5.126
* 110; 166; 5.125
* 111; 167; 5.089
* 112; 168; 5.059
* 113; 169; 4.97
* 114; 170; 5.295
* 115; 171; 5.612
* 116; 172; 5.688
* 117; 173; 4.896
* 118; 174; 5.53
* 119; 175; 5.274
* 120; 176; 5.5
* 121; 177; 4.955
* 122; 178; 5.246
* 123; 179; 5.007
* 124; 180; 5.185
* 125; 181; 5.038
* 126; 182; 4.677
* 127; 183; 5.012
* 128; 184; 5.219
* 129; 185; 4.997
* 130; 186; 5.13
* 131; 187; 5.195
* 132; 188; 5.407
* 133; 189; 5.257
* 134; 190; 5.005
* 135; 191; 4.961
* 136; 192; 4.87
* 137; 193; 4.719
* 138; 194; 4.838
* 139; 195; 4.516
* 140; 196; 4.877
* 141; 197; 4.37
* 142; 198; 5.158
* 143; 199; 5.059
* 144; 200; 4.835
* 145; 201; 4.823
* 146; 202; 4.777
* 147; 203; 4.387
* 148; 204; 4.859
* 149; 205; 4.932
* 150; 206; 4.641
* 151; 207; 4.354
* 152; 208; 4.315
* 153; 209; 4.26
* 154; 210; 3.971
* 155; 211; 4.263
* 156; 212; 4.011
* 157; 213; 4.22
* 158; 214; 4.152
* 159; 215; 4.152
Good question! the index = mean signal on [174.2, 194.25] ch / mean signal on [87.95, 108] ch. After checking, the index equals 1.63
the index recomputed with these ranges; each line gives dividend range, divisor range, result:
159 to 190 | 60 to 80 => 1.60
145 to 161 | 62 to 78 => 1.49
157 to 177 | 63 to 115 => 1.61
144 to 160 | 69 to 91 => 1.79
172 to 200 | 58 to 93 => 1.76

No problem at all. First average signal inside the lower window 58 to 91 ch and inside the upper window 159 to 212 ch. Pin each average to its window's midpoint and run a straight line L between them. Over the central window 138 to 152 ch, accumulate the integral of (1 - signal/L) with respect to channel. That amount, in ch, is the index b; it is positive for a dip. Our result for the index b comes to -2.7 ch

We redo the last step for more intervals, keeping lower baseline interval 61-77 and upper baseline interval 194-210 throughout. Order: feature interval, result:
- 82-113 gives 4.3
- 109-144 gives -4.1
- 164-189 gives -4.5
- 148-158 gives -1.5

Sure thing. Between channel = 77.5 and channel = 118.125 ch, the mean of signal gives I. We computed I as 3.15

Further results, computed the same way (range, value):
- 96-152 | 4.26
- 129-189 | 4.92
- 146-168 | 4.83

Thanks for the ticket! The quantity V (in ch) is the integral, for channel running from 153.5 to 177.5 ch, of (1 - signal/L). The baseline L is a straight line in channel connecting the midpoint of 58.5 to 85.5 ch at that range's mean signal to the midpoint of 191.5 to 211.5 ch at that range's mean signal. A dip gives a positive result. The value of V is -4.5 ch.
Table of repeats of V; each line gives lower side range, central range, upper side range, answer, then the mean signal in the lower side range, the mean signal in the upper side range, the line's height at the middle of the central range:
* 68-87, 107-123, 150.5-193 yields -1.3 ch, 2.81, 4.98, 3.67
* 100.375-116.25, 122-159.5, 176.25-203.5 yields -3.2 ch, 3.86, 4.95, 4.29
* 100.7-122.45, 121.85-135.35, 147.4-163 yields -0.4 ch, 3.9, 4.76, 4.24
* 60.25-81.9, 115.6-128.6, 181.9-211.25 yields -1.1 ch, 3.13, 4.8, 3.8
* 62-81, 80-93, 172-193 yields 4.1 ch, 3.15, 5.12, 3.42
